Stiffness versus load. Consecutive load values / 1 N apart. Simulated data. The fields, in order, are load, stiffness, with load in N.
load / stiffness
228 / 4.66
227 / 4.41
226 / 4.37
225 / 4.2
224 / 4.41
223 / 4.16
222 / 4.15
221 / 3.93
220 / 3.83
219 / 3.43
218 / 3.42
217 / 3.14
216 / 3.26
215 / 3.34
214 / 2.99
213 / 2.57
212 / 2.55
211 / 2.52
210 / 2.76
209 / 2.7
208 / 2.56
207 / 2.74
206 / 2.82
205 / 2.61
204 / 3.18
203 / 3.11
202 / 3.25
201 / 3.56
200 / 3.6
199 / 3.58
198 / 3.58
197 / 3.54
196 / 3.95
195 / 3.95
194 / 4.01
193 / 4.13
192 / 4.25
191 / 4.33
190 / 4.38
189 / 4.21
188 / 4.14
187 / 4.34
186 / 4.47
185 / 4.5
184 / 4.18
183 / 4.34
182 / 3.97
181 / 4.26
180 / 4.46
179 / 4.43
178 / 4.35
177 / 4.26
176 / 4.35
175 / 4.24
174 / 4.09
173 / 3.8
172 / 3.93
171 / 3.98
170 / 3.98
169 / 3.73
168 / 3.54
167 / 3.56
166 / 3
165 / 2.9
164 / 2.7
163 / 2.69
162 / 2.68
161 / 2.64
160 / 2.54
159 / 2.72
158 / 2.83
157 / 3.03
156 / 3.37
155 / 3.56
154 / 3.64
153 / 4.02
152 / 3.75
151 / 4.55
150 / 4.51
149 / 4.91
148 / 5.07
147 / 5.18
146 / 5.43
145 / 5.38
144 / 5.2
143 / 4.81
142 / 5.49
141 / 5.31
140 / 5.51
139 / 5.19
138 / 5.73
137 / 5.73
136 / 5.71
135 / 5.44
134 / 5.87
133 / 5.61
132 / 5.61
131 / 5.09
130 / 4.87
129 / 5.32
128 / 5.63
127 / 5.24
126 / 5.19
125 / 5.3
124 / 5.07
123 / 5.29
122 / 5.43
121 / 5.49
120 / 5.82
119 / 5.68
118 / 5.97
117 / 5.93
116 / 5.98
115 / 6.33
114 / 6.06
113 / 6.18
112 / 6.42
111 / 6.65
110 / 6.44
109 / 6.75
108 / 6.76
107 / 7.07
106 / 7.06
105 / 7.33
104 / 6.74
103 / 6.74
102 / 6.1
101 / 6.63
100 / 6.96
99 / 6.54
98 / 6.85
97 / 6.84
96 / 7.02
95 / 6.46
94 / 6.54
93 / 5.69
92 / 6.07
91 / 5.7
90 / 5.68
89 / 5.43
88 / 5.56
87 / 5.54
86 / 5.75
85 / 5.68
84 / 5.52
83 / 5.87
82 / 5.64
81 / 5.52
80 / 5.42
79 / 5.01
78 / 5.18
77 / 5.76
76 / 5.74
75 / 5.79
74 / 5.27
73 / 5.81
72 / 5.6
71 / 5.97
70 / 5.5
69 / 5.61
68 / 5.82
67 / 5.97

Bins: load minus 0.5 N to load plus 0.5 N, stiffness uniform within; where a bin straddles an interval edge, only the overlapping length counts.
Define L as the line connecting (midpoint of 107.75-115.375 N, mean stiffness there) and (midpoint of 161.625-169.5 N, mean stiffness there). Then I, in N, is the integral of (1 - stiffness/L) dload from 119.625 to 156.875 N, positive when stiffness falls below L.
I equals -2.3 N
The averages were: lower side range 6.44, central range 5.07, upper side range 3.11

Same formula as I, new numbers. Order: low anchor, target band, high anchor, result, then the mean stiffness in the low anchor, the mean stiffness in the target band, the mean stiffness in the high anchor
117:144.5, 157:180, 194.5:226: 4.7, 5.44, 3.51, 3.35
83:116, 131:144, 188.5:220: -0.5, 6.33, 5.47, 3.36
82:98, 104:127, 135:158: -2.8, 5.97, 6.1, 4.75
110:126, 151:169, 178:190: 6.2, 5.84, 3.18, 4.31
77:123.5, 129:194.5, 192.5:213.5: 0.9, 6.11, 4.29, 3.2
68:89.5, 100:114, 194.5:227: -4.3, 5.59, 6.67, 3.38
